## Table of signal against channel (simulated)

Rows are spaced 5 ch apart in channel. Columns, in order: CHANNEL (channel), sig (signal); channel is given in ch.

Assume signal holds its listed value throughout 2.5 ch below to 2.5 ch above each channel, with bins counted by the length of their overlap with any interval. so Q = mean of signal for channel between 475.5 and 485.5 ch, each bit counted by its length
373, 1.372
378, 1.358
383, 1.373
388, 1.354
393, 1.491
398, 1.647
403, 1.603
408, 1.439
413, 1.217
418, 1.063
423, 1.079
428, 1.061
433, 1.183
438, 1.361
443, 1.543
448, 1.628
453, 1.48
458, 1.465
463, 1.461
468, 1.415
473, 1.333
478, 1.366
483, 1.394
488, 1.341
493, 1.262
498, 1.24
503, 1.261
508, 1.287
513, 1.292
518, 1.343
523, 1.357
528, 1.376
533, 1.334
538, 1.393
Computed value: 1.38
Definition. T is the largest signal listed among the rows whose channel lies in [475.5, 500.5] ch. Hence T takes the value 1.394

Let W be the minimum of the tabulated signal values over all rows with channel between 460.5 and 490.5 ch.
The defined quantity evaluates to 1.333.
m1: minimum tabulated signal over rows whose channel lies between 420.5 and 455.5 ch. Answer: 1.061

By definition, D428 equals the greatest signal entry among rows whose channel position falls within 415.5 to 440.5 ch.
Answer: 1.361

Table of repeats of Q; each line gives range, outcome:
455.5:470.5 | 1.45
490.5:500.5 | 1.25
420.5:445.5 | 1.25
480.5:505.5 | 1.3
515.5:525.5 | 1.35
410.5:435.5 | 1.12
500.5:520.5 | 1.3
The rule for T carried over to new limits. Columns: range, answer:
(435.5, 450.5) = 1.628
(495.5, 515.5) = 1.292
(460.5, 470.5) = 1.461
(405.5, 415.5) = 1.439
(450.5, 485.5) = 1.48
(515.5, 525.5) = 1.357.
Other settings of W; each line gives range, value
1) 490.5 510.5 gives 1.24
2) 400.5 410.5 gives 1.439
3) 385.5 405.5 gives 1.354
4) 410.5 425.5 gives 1.063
